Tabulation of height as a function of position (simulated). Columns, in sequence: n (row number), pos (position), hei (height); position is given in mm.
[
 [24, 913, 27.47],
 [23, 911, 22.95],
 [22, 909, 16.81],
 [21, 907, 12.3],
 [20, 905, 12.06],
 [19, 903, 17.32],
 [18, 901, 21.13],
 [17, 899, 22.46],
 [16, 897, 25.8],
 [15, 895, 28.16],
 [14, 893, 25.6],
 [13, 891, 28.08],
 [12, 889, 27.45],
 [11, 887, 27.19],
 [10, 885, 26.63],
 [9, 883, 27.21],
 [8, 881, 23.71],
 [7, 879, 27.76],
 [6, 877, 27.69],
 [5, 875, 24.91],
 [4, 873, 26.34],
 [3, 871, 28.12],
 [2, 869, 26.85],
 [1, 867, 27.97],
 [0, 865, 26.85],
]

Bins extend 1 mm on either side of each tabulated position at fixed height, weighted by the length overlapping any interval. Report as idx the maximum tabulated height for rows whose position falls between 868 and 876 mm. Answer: 28.12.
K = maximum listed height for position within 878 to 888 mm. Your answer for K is 27.76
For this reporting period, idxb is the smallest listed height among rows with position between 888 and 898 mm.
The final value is 25.6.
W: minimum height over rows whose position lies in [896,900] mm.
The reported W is 22.46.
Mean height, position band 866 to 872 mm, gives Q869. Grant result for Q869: 27.6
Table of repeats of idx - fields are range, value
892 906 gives 28.16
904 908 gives 12.3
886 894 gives 28.08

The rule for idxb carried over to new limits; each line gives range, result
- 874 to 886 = 23.71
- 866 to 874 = 26.34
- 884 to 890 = 26.63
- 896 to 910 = 12.06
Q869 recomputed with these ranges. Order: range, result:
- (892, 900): 25.5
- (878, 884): 26.2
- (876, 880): 27.7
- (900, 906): 16.8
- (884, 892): 27.3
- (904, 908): 12.2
